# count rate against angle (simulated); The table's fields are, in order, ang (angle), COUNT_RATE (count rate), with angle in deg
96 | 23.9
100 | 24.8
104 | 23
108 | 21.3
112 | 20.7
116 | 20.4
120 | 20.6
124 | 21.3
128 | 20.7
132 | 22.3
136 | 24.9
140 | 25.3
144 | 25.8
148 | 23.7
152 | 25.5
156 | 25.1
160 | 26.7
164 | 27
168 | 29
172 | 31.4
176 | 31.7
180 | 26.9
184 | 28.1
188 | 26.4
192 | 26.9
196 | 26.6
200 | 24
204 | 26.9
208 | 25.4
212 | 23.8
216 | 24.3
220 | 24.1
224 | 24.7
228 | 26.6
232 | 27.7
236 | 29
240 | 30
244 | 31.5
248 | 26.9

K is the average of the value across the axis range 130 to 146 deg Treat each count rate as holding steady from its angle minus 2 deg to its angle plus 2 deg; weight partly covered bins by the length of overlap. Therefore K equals 24.6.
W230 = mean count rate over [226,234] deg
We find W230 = 27.1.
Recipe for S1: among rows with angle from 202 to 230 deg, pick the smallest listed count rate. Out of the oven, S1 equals 23.8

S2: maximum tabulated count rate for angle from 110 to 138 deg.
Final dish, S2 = 24.9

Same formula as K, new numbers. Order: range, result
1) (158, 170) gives 27.6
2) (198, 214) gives 25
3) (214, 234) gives 25.5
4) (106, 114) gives 21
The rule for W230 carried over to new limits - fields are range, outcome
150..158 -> 25.3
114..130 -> 20.8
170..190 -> 28.9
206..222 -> 24.4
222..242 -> 27.6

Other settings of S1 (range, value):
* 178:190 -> 26.4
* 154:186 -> 25.1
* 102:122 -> 20.4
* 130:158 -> 22.3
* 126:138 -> 20.7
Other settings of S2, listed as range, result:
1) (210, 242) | 30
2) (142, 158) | 25.8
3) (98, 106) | 24.8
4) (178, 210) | 28.1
